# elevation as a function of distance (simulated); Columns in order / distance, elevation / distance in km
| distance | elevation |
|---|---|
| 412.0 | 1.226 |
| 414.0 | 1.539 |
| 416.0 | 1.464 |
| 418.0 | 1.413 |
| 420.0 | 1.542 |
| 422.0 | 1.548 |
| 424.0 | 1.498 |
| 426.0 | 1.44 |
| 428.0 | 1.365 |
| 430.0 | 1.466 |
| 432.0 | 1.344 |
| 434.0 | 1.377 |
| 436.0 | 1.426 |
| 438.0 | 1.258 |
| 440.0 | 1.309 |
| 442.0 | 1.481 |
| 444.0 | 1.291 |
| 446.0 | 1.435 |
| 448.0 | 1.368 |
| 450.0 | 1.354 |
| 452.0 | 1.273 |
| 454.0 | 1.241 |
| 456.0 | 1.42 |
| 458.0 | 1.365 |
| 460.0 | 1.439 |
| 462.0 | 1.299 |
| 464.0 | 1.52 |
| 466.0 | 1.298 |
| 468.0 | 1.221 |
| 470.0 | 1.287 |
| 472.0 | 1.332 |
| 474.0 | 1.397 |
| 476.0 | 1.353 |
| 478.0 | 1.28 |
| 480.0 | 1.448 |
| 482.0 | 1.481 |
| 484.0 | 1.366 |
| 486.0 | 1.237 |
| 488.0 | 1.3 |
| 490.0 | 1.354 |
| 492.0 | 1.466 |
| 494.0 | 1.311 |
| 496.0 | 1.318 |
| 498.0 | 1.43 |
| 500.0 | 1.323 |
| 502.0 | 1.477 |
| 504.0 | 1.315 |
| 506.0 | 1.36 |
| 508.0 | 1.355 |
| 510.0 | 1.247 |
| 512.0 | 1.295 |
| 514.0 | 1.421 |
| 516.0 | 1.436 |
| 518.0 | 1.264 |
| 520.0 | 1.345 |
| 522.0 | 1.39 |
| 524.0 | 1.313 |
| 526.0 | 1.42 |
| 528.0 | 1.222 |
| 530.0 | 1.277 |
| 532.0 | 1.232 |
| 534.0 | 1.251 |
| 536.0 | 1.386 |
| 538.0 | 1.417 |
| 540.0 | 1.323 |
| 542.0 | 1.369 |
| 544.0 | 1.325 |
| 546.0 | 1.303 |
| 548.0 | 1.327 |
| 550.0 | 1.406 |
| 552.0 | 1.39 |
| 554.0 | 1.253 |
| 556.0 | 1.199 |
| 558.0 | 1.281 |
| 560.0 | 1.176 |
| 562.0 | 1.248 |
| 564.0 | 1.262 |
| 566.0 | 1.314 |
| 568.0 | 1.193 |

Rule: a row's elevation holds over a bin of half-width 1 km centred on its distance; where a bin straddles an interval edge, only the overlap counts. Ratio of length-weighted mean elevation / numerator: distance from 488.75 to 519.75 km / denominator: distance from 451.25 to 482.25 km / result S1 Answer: 1.0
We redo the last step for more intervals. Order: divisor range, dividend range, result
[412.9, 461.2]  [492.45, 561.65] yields 0.95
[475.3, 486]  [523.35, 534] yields 0.94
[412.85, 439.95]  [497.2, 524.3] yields 0.95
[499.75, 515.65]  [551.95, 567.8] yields 0.93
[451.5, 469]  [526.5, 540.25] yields 0.97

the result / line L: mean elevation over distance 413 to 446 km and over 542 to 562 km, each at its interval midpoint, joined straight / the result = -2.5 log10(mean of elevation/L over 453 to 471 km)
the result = 0.04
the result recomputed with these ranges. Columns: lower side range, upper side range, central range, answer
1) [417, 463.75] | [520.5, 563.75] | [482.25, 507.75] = -0.01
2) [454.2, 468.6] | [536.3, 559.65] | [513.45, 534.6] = 0.01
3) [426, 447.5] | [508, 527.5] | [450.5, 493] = 0.01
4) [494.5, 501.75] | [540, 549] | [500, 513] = 0.02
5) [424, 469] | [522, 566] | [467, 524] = -0.01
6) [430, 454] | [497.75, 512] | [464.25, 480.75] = 0.02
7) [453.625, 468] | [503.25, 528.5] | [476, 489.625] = 0.00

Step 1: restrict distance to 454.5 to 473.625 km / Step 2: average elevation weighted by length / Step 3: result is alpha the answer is 1.35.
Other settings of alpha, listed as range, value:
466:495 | 1.34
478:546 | 1.35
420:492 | 1.37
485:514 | 1.34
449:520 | 1.35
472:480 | 1.35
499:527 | 1.35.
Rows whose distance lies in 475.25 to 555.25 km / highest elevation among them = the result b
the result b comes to 1.481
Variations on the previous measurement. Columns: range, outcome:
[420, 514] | 1.548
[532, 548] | 1.417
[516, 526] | 1.436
